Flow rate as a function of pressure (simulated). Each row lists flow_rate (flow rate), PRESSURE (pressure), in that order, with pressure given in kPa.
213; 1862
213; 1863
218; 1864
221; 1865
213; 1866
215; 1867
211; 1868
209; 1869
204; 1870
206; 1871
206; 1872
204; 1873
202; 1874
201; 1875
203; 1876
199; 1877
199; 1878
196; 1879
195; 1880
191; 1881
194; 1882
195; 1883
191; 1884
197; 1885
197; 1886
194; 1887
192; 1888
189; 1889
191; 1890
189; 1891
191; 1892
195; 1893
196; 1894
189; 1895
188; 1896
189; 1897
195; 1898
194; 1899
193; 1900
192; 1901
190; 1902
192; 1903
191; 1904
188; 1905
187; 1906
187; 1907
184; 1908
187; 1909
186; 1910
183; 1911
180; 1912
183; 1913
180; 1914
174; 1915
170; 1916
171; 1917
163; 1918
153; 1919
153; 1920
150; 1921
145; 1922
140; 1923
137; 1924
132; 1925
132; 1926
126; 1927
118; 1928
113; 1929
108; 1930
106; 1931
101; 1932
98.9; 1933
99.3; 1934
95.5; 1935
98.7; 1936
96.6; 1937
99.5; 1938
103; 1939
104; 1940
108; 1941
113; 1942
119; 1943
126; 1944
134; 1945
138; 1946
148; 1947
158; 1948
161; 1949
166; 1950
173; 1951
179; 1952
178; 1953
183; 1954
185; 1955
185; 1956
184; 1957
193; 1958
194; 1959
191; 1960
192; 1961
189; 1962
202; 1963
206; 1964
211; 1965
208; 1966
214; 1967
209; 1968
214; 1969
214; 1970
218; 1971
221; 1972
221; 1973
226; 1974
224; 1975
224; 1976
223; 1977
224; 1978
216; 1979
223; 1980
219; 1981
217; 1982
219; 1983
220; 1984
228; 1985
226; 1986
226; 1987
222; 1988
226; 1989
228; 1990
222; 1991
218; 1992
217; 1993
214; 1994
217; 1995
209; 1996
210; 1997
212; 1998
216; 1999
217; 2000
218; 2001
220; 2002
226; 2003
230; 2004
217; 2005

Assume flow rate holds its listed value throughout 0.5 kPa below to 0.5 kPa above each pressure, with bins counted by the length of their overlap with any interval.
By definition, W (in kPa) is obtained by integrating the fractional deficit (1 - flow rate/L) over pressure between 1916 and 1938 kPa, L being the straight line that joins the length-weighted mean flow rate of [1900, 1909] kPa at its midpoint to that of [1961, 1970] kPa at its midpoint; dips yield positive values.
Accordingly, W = 7.8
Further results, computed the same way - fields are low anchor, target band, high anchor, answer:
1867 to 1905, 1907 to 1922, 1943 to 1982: 1.8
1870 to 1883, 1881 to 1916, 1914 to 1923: -2.1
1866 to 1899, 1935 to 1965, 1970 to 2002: 8.1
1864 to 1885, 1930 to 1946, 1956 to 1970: 7.4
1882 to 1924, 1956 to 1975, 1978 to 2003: 0.3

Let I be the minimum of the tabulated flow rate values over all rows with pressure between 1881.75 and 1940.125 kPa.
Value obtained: 95.5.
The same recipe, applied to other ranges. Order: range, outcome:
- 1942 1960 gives 113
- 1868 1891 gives 189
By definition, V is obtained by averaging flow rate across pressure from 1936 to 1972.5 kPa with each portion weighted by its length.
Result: 169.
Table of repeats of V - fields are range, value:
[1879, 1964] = 164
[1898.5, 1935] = 157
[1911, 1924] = 163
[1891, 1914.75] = 189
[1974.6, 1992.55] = 222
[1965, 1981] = 218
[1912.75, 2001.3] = 177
